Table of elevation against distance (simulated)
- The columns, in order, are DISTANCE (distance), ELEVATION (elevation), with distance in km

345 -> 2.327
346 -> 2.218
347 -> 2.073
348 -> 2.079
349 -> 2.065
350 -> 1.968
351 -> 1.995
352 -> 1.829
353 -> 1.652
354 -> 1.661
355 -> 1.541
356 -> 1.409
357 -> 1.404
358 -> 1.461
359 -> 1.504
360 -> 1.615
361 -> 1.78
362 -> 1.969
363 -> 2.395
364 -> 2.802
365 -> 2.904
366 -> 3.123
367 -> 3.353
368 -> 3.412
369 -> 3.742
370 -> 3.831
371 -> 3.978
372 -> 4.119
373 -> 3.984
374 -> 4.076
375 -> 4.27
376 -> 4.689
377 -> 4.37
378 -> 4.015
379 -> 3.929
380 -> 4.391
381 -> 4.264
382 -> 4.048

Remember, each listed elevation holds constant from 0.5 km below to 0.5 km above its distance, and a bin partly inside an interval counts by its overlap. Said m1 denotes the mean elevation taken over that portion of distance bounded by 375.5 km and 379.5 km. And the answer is 4.25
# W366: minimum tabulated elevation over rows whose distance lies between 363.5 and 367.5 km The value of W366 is 2.802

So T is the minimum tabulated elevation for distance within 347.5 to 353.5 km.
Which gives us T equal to 1.652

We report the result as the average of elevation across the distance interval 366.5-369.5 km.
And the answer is 3.5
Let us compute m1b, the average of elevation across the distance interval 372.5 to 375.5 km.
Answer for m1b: 4.11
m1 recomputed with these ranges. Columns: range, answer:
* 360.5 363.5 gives 2.05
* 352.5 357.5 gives 1.53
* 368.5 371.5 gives 3.85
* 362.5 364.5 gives 2.6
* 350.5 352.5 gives 1.91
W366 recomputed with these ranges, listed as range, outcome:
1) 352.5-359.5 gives 1.404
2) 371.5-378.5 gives 3.984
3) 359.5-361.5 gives 1.615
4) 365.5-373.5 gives 3.123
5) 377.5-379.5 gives 3.929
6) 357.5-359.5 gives 1.461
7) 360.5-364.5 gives 1.78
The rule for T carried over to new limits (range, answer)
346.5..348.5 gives 2.073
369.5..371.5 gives 3.831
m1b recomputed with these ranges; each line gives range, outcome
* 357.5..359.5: 1.48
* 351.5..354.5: 1.71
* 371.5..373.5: 4.05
